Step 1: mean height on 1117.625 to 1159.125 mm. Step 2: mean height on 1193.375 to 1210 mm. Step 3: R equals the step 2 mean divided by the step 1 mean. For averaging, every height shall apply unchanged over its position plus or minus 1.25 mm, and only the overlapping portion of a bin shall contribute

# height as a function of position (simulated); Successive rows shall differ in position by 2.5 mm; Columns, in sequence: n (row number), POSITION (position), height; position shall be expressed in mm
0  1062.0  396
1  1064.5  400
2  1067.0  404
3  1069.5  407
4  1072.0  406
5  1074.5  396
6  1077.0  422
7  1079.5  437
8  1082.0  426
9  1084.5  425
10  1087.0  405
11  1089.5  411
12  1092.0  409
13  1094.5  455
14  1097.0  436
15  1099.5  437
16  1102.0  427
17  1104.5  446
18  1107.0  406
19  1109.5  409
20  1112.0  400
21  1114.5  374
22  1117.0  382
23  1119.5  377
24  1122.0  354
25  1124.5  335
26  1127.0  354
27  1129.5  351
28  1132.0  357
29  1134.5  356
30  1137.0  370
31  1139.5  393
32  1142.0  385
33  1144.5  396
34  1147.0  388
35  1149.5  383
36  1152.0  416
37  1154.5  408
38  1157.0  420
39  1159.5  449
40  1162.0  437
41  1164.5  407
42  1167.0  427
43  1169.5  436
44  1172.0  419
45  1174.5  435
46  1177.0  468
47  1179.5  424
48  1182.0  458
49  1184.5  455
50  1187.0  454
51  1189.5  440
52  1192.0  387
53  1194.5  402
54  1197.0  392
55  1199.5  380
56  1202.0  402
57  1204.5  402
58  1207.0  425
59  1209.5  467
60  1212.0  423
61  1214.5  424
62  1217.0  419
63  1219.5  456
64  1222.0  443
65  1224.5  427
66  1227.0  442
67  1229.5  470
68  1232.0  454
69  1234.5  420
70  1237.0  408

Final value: 1.07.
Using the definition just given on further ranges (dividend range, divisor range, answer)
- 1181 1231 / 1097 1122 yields 1.06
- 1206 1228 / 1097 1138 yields 1.13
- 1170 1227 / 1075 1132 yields 1.06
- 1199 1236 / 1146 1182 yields 1.02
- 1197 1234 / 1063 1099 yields 1.03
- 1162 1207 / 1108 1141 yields 1.14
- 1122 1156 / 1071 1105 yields 0.89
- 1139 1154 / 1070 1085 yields 0.94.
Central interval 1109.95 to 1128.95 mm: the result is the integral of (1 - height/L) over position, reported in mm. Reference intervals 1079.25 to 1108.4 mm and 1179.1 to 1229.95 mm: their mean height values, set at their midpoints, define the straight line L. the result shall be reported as 2.6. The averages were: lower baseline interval 426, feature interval 369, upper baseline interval 428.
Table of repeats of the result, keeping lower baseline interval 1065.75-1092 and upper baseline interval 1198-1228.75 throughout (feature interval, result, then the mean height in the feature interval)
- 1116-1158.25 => 4.16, 378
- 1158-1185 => -0.94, 437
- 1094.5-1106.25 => -0.61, 437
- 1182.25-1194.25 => -0.27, 433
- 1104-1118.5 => 0.58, 400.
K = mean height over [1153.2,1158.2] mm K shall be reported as 414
